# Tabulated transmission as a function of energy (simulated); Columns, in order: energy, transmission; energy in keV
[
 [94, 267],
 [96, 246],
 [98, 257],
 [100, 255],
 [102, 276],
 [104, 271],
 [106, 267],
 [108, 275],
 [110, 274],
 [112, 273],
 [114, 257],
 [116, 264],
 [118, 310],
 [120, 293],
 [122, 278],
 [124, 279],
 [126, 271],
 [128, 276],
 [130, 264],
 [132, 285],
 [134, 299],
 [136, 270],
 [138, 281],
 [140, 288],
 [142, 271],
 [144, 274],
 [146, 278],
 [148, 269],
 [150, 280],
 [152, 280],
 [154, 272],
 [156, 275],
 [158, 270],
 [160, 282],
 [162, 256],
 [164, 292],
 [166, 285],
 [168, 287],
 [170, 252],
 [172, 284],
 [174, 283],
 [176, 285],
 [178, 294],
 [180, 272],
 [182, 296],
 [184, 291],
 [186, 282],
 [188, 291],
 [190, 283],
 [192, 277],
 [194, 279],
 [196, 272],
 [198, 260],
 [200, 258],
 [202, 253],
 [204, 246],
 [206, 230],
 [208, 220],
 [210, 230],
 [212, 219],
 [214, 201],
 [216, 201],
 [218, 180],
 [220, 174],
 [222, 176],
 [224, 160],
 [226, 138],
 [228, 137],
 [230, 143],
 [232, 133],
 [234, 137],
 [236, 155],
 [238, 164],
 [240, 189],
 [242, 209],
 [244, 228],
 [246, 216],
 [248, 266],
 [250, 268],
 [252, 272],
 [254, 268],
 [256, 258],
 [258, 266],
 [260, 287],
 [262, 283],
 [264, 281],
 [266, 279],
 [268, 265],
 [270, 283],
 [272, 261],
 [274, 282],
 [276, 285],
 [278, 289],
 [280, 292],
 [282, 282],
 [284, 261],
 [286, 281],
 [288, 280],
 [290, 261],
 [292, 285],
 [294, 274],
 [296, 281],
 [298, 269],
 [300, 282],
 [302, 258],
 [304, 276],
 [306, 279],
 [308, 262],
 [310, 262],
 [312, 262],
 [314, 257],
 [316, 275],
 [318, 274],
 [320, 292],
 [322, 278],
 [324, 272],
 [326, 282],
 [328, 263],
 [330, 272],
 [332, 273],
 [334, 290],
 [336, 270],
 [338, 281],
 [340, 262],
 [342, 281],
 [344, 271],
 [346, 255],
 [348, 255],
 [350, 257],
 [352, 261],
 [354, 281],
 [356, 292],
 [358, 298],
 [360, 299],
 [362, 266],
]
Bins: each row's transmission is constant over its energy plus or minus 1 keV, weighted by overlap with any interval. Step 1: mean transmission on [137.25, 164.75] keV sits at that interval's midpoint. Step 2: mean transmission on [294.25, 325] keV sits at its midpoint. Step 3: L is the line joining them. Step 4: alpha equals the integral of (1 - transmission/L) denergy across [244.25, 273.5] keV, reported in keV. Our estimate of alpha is 0.6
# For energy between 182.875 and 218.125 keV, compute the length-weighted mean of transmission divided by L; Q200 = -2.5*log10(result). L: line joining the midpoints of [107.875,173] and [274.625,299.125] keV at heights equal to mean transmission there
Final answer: 0.11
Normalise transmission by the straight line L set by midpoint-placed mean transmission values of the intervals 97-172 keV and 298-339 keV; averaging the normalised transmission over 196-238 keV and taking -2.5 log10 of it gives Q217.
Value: 0.38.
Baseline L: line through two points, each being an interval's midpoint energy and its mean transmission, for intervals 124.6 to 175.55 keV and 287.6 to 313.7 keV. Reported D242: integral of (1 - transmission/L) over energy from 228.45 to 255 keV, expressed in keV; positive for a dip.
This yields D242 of 6.90 keV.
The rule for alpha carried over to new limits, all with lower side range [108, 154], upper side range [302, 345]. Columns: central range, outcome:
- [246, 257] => 0.5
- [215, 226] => 4.0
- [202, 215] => 2.3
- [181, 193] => -0.5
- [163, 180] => -0.3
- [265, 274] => 0.0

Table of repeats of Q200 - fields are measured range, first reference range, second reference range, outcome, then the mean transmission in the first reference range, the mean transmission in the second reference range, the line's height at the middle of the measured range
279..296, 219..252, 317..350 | -0.20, 184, 273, 231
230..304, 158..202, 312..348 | 0.09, 278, 273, 275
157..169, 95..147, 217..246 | -0.19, 274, 168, 234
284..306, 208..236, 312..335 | -0.12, 173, 275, 246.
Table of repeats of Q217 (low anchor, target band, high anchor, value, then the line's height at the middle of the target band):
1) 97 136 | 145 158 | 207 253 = -0.108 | 249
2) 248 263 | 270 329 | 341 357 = -0.017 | 270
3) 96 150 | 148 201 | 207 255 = -0.177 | 237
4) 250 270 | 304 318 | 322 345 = 0.027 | 274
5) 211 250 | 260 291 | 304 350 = -0.237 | 224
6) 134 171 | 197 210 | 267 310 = 0.136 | 276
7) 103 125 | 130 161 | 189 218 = -0.053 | 265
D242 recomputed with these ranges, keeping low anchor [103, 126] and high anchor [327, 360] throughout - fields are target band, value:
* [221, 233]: 5.55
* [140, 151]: 0.01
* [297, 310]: 0.17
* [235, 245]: 3.12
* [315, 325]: -0.16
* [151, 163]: 0.14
